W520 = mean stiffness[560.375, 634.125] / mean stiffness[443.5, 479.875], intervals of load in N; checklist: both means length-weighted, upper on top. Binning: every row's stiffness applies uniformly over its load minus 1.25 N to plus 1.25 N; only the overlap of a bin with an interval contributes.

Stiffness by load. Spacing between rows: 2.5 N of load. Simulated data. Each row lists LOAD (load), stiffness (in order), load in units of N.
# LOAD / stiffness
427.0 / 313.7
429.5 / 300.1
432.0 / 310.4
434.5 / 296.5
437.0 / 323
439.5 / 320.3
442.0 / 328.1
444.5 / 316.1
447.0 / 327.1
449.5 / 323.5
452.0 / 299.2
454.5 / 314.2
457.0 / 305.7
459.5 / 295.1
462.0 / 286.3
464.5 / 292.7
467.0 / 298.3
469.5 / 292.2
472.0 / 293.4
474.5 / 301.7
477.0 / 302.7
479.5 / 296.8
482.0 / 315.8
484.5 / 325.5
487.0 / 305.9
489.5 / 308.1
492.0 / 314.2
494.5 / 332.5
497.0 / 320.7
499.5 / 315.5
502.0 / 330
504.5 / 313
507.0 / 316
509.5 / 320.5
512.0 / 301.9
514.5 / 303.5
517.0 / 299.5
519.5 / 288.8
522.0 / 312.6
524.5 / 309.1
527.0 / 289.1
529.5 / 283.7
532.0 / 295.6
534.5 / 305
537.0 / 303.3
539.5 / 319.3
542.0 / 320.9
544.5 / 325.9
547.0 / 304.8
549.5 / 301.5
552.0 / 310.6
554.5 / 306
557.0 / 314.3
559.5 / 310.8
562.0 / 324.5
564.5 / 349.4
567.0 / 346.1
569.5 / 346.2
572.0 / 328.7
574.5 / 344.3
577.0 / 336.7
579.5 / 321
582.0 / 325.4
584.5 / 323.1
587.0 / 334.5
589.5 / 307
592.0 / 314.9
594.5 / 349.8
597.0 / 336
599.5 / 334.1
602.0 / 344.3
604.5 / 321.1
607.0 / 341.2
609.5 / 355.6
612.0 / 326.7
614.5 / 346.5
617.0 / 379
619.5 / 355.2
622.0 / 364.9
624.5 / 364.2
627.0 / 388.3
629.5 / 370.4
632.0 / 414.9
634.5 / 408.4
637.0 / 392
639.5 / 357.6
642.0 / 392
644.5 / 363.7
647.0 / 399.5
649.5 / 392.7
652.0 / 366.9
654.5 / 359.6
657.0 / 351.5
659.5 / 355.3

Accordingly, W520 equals 1.14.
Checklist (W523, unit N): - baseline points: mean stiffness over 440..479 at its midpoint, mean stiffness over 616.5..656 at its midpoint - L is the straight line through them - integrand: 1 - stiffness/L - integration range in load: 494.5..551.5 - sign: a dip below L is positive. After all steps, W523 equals 3.92 N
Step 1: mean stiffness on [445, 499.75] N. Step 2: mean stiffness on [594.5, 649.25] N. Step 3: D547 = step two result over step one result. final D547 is 1.2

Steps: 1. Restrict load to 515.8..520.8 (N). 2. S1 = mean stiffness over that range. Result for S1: 294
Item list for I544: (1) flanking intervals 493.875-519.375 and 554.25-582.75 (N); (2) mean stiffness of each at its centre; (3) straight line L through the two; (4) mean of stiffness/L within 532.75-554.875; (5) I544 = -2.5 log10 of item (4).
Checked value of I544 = 0.04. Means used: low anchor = 314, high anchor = 330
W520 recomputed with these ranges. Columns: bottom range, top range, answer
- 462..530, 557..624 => 1.10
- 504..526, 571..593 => 1.06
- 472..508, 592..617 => 1.09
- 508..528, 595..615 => 1.11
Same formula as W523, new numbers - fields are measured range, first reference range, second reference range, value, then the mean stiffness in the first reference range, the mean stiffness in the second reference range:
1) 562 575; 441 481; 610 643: 0.3 N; 304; 373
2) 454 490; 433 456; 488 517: 1.6 N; 316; 315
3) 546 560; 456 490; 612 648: 1.3 N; 301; 376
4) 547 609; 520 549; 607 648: 1.6 N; 306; 373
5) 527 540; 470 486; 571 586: 0.8 N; 305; 330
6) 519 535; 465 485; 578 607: 0.8 N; 302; 329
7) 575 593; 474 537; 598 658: 1.1 N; 308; 366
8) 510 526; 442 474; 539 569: 0.6 N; 305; 320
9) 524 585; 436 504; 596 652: 4.2 N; 311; 366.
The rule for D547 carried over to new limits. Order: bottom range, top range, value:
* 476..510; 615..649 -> 1.21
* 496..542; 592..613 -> 1.10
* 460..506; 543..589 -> 1.06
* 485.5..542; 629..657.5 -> 1.24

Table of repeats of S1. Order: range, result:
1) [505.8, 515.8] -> 310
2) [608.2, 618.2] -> 352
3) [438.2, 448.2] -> 323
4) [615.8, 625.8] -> 366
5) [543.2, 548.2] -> 316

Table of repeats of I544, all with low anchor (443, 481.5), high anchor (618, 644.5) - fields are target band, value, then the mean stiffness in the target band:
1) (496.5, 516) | 0.03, 315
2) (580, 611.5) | 0.10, 332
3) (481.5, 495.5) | -0.01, 317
